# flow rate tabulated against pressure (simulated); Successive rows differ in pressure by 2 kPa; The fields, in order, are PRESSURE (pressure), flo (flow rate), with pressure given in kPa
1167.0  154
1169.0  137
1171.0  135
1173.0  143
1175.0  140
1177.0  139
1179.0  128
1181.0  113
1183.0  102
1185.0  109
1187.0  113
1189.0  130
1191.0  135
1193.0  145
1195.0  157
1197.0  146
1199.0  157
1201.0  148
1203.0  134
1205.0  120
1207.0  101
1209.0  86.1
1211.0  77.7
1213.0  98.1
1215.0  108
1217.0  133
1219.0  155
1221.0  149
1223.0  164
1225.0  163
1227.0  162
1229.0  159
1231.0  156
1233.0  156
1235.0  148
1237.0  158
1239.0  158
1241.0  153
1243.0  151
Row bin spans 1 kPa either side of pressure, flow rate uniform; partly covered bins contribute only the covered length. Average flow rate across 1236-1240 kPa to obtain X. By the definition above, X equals 158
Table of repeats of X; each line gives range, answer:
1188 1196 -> 142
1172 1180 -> 138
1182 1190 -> 114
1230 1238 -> 154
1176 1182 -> 127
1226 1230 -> 160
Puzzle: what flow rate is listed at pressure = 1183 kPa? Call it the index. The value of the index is 102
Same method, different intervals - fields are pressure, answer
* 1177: 139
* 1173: 143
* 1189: 130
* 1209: 86.1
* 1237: 158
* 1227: 162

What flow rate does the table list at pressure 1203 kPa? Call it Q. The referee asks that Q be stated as 134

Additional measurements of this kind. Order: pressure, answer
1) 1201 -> 148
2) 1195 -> 157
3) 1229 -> 159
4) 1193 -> 145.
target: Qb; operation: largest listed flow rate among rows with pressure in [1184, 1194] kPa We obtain 145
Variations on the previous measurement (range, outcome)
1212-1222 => 155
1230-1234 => 156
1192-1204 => 157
